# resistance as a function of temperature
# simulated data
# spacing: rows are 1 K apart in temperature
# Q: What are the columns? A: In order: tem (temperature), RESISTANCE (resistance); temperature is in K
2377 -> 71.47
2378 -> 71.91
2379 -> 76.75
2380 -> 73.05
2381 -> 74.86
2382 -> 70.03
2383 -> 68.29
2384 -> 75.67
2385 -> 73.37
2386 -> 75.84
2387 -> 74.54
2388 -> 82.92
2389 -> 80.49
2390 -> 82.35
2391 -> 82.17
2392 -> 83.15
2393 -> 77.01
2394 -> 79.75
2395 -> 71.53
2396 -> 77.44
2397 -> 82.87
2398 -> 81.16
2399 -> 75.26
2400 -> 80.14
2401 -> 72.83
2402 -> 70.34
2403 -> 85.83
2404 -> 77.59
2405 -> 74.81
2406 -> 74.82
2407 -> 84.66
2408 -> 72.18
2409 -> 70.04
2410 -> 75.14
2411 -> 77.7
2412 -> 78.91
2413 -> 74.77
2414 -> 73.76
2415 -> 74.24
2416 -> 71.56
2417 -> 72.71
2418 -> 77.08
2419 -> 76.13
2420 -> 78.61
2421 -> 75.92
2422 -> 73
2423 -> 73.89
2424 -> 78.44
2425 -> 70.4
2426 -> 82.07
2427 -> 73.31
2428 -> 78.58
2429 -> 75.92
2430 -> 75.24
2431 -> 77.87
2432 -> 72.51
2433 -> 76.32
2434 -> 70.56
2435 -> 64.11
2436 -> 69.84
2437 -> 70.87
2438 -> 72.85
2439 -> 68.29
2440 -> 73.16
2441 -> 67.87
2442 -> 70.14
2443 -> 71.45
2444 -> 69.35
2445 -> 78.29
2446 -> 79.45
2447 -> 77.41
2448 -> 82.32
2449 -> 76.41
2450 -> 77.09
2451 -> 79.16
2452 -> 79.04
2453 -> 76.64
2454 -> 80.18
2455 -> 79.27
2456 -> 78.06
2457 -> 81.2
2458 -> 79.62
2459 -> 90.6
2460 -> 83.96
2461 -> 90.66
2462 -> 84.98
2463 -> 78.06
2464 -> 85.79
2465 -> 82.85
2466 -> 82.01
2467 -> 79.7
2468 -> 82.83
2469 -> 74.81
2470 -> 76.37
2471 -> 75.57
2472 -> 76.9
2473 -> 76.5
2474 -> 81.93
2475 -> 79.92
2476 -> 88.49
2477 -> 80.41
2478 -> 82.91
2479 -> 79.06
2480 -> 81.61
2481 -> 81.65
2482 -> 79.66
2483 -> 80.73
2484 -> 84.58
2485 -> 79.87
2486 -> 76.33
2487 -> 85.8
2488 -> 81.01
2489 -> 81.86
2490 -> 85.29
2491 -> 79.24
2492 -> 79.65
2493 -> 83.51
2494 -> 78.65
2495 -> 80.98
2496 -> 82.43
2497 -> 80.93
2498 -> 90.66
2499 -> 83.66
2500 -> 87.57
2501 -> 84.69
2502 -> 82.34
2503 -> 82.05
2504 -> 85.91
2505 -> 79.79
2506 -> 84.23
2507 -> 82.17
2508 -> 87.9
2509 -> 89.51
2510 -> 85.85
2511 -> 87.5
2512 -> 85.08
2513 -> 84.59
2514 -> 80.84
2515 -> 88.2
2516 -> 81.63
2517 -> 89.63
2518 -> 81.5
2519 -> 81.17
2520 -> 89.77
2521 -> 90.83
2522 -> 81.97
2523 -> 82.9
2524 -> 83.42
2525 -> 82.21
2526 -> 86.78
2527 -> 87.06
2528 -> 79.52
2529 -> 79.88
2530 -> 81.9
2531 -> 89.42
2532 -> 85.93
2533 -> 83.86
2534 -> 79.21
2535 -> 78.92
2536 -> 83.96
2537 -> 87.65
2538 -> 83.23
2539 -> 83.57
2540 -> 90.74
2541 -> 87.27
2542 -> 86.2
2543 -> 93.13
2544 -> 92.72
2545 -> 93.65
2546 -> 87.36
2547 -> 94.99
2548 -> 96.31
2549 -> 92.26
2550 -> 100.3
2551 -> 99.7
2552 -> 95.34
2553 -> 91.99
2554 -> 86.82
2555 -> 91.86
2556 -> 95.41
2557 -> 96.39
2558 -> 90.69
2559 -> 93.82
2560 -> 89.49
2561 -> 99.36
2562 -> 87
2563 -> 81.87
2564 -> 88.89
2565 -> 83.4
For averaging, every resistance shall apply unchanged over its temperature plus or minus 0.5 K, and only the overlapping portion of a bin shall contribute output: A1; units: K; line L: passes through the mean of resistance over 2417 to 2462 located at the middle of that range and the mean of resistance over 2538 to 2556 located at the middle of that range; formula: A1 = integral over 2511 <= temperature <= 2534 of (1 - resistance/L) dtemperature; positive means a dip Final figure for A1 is 1.01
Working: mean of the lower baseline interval 76.3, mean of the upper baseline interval 91.9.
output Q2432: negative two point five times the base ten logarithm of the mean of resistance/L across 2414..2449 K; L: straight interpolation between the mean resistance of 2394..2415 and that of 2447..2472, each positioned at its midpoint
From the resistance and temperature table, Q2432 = 0.06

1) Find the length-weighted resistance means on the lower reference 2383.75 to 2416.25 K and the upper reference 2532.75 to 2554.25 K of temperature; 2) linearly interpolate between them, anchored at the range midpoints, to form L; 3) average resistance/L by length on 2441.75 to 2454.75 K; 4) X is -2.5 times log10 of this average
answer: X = 0.06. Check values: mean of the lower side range 77.2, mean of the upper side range 89.6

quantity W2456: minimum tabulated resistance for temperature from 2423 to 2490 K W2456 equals 64.11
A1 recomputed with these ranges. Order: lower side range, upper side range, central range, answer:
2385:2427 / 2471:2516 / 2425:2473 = 1.6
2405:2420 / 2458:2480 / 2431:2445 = 1.3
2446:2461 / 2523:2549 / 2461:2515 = 0.4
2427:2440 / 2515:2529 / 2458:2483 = -1.2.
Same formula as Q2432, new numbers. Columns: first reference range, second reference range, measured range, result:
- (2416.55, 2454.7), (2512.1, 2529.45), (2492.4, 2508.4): -0.02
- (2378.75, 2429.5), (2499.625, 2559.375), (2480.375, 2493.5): 0.03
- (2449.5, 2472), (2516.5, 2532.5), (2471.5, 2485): 0.01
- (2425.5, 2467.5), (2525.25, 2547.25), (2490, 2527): -0.01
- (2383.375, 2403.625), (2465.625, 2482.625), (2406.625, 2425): 0.05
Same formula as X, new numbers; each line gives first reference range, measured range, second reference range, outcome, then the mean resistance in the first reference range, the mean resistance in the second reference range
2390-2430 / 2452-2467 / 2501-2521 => -0.02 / 76.6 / 84.9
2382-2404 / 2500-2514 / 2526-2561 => 0.02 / 77.6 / 89.2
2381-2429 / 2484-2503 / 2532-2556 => 0.03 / 76.4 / 89.7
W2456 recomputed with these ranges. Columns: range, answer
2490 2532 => 78.65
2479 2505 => 76.33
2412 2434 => 70.4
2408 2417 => 70.04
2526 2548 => 78.92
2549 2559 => 86.82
